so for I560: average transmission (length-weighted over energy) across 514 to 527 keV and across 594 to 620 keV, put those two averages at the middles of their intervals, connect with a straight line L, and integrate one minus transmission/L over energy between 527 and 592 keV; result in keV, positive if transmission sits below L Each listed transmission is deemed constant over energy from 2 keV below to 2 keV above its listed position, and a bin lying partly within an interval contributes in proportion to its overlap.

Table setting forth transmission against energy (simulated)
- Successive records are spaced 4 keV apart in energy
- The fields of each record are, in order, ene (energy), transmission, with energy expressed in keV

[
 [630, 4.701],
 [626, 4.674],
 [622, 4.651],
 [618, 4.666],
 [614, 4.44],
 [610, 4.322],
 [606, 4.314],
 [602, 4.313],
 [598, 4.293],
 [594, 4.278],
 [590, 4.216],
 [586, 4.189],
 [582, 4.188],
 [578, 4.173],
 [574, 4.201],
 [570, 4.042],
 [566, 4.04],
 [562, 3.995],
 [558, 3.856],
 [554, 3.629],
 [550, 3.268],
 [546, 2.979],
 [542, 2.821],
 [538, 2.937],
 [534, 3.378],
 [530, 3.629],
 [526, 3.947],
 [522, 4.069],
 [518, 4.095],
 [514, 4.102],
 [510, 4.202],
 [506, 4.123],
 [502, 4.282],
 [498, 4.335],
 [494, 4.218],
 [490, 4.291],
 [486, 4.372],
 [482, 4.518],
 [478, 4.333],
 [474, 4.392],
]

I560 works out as 7.5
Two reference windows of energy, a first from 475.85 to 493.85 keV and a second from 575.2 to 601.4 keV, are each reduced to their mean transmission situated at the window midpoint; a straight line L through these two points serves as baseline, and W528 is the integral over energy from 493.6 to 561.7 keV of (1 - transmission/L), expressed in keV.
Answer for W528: 8.8 keV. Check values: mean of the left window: 4.36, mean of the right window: 4.23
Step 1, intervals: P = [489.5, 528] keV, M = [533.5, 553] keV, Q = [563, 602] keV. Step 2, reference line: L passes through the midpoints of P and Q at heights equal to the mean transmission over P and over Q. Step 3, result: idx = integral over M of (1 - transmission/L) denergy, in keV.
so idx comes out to 5.1 keV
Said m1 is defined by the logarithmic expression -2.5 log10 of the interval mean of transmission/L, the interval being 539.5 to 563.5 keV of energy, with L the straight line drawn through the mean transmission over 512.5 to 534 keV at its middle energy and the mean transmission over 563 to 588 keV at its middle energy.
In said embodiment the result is 0.18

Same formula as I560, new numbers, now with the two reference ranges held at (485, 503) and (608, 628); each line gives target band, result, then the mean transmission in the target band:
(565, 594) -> 2.0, 4.16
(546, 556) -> 2.4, 3.35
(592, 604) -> 0.6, 4.29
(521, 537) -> 2.5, 3.68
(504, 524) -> 1.0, 4.12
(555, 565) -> 1.2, 3.91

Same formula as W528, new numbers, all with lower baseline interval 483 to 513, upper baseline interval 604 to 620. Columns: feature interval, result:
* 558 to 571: 1.09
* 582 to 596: 0.57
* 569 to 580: 0.58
